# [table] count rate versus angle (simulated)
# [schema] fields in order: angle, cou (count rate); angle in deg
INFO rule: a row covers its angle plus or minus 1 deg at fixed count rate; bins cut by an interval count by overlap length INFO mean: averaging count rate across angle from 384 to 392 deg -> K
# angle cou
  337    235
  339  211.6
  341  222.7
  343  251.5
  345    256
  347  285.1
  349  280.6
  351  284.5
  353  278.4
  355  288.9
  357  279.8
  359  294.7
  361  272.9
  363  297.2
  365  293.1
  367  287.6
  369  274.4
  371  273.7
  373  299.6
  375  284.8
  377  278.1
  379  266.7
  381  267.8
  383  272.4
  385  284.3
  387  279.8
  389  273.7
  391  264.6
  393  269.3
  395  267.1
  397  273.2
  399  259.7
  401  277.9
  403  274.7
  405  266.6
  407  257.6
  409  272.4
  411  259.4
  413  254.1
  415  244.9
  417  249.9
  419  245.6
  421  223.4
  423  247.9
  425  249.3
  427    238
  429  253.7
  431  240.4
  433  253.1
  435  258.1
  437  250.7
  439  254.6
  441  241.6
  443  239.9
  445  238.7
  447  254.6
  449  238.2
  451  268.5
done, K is 276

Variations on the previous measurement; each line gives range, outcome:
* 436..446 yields 245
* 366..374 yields 284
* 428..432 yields 247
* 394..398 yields 270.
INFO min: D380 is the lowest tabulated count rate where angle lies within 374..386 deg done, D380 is 266.7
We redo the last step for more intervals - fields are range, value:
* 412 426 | 223.4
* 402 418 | 244.9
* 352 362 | 272.9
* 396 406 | 259.7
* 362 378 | 273.7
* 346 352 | 280.6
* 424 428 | 238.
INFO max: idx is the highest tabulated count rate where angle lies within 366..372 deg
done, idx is 287.6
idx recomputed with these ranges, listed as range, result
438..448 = 254.6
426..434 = 253.7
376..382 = 278.1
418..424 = 247.9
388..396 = 273.7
